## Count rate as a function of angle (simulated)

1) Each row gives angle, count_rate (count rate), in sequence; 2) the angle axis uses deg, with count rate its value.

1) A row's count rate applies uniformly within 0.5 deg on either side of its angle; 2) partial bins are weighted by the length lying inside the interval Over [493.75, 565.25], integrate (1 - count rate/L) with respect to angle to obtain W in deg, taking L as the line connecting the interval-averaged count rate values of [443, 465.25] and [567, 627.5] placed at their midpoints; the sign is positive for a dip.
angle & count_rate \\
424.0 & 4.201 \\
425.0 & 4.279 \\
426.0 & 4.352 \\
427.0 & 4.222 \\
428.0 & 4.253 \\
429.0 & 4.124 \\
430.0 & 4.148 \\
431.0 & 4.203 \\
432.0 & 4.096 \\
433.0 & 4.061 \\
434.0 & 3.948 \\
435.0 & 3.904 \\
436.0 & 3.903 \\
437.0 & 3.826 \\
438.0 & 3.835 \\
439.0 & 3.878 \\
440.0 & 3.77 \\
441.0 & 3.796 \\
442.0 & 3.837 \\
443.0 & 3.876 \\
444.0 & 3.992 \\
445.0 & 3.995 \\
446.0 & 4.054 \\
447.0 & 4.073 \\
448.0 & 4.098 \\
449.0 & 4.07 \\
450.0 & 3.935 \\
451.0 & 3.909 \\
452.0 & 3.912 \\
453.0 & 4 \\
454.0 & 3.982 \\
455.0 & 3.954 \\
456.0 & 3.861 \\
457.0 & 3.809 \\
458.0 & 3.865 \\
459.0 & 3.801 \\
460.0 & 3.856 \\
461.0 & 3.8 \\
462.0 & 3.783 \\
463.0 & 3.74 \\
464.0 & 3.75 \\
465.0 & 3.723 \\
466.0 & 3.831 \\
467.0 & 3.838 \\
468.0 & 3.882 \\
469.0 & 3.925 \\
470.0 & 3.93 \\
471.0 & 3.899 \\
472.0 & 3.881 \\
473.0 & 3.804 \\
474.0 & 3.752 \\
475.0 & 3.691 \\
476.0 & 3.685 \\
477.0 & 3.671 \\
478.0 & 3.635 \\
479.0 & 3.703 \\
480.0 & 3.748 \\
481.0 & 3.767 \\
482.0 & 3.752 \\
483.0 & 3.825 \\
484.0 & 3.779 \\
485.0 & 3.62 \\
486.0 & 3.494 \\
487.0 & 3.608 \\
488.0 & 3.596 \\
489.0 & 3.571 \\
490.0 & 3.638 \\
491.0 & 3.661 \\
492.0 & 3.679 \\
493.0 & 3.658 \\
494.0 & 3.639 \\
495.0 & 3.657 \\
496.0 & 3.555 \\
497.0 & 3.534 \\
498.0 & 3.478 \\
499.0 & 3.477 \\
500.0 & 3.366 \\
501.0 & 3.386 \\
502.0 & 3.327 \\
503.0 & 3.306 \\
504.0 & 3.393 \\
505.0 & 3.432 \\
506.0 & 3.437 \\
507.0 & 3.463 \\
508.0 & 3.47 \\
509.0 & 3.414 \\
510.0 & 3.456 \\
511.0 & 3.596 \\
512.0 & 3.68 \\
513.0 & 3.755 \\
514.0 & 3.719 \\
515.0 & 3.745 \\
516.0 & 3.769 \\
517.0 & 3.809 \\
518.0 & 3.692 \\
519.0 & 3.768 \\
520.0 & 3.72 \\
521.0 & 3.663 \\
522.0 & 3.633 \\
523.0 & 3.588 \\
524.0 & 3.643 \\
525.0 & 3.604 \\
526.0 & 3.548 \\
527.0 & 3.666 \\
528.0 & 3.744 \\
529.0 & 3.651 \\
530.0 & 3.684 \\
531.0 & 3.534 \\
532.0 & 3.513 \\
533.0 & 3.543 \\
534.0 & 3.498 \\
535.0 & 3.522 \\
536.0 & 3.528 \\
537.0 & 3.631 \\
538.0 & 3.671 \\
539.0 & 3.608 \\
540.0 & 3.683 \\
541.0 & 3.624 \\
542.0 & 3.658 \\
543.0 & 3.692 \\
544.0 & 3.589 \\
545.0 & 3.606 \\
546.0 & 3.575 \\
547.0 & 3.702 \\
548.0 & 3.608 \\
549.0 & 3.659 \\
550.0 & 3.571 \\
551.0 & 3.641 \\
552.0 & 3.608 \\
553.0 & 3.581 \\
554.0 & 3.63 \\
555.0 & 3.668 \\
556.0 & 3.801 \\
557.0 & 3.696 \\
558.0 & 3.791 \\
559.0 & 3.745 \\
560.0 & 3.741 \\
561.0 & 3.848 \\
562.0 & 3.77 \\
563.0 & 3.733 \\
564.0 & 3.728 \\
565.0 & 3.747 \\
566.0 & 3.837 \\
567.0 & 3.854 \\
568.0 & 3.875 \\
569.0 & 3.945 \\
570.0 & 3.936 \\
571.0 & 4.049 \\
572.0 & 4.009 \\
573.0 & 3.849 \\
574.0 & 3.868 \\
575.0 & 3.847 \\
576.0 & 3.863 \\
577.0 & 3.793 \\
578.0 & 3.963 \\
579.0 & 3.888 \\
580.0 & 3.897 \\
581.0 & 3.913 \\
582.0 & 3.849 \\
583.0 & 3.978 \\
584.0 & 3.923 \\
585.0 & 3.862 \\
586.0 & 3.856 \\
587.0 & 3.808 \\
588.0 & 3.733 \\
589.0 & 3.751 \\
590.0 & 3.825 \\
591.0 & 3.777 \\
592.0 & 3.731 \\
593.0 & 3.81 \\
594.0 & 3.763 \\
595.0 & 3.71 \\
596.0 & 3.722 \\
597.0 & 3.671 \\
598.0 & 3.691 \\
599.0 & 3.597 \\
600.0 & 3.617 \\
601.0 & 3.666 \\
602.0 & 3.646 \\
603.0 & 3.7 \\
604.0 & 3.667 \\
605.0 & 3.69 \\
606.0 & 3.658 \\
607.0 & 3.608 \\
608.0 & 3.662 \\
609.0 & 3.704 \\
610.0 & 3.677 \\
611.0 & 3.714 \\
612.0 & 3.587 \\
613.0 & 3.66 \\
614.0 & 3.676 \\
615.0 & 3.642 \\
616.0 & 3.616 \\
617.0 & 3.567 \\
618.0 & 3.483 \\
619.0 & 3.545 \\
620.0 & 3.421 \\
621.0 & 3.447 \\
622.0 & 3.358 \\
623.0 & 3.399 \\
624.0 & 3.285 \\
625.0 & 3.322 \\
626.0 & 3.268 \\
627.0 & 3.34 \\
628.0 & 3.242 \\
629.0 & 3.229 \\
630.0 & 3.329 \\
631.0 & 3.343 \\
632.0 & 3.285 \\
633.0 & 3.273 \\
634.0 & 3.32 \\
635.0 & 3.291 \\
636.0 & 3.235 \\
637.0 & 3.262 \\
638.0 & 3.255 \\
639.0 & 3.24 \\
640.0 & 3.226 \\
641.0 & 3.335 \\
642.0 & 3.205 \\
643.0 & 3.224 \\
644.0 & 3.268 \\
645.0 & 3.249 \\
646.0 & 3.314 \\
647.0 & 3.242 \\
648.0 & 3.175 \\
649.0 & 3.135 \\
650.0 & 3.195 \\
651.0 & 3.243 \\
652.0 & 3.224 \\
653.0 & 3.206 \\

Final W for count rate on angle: 3.5 deg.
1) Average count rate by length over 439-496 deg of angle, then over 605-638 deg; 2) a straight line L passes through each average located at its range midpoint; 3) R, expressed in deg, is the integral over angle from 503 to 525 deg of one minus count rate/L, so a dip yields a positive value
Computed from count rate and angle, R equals 0.5 deg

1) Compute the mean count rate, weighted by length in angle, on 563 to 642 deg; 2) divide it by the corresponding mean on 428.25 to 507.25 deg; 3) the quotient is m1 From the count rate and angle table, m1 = 0.96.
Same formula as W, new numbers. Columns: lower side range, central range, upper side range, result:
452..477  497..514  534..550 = 1.12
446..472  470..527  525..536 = 1.51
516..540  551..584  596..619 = -1.65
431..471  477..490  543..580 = 0.64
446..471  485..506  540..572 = 1.69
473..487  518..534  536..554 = 0.08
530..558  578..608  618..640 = -2.72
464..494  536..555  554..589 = 0.90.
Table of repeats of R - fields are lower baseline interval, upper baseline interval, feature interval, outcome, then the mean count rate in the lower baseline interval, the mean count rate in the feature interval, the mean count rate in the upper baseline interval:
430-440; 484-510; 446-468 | -0.5 deg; 3.96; 3.89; 3.52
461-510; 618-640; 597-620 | -1.8 deg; 3.64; 3.64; 3.32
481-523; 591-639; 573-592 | -1.7 deg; 3.59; 3.85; 3.52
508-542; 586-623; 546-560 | -0.1 deg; 3.63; 3.67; 3.65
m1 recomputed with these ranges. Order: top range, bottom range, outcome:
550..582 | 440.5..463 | 0.97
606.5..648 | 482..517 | 0.95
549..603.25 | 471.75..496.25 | 1.03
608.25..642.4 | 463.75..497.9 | 0.92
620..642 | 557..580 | 0.86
